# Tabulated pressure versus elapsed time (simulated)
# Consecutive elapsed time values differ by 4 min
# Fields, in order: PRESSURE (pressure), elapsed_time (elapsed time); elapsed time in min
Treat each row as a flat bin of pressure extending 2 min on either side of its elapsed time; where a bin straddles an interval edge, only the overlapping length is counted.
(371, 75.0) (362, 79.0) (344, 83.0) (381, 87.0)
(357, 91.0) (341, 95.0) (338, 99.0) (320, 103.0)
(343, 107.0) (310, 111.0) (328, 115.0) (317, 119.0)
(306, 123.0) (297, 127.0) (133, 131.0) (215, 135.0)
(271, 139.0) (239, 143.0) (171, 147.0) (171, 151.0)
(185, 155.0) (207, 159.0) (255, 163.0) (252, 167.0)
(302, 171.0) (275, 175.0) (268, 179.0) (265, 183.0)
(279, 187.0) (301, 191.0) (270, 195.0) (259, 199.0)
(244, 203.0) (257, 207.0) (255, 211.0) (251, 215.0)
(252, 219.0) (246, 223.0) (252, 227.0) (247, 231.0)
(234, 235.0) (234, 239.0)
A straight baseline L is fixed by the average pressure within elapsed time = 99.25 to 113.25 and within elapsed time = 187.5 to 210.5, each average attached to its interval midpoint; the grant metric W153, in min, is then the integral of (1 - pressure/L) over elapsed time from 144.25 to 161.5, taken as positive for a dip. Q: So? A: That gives 6.3 min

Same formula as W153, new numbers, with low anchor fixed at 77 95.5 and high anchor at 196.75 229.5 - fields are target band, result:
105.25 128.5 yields 1.1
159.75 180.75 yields 1.5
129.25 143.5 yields 4.6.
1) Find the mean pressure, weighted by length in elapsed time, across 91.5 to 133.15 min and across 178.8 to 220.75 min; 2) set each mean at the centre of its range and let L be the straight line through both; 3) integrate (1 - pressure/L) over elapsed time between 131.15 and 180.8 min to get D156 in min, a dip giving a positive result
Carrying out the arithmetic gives 9.3 min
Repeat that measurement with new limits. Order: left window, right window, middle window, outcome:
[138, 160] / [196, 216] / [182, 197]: -2.50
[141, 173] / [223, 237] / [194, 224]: -1.99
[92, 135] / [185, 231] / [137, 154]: 4.48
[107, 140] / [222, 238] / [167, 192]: -1.85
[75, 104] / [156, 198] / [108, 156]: 9.74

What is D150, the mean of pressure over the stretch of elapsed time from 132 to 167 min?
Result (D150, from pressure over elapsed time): 214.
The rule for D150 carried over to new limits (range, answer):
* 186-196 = 285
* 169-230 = 265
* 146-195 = 247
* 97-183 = 262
